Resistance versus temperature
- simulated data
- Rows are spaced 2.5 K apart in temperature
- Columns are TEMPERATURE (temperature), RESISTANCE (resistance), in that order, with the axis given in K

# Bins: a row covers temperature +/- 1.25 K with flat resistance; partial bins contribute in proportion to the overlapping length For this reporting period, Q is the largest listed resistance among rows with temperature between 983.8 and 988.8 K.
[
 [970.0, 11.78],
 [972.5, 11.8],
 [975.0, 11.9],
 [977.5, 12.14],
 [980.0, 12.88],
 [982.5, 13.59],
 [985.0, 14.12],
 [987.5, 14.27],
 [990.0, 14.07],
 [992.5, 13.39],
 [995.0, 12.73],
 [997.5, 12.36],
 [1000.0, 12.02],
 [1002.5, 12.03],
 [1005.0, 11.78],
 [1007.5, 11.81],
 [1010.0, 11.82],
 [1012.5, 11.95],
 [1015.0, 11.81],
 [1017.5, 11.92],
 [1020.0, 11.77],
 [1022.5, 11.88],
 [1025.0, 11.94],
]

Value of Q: 14.27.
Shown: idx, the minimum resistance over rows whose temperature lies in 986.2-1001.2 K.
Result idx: 12.02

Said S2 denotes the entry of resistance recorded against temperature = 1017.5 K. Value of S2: 11.92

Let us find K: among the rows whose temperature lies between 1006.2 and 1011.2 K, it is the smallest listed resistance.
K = 11.81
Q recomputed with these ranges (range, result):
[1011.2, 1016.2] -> 11.95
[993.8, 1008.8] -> 12.73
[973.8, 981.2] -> 12.88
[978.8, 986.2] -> 14.12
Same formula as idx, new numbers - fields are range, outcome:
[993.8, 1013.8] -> 11.78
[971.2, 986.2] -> 11.8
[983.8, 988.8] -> 14.12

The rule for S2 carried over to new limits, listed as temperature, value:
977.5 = 12.14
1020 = 11.77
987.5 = 14.27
